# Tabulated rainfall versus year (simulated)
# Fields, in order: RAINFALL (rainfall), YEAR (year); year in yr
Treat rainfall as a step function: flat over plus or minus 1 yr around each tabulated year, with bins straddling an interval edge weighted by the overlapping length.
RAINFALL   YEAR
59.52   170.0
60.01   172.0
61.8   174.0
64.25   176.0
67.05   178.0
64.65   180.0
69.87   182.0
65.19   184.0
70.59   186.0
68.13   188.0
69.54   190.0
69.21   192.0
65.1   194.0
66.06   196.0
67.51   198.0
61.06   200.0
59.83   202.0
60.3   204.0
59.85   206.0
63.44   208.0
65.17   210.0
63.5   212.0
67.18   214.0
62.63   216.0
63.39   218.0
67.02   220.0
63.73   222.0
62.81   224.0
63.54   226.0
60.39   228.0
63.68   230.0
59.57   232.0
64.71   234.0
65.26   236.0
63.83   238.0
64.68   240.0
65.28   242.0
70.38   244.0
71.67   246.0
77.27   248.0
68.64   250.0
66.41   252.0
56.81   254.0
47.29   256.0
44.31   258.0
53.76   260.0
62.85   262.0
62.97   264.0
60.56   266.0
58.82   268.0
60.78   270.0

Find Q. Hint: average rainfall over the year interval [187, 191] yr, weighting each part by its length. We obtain 68.8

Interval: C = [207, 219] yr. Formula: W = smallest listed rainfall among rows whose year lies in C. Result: 62.63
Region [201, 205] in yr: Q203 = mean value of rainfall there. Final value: 60.1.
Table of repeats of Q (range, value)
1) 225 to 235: 62.4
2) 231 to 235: 62.1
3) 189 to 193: 69.4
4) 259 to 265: 59.9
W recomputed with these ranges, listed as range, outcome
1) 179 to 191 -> 64.65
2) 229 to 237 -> 59.57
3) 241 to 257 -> 47.29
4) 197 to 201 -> 61.06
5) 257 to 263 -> 44.31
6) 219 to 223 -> 63.73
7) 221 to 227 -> 62.81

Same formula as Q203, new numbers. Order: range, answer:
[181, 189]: 68.4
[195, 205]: 63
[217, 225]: 64.2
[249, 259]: 56.7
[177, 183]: 67.2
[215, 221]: 64.3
